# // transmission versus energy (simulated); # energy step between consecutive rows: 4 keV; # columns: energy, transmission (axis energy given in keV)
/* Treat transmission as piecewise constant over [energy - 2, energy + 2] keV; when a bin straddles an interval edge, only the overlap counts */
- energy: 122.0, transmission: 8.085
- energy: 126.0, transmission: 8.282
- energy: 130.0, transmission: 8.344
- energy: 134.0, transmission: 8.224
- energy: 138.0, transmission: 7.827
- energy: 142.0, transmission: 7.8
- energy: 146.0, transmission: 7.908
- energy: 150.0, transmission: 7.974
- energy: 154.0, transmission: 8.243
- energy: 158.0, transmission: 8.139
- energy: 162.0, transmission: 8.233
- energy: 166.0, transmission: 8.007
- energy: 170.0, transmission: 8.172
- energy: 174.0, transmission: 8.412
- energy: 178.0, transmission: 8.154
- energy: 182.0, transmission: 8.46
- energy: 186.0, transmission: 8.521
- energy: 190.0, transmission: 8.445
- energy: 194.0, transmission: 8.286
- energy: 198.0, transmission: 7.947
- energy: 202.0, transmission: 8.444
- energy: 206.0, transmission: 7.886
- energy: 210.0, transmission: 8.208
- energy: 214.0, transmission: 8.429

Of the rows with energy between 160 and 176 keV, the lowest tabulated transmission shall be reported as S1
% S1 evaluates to 8.007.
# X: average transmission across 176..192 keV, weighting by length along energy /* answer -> 8.39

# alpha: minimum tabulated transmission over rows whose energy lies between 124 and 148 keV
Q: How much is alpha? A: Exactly 7.8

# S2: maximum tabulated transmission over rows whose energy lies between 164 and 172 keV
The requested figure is 8.172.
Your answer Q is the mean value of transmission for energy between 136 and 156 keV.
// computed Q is 7.95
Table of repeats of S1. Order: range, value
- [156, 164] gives 8.139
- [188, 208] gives 7.886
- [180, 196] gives 8.286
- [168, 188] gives 8.154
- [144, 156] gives 7.908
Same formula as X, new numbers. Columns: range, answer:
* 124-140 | 8.17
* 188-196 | 8.37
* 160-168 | 8.12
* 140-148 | 7.85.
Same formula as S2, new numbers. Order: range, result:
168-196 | 8.521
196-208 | 8.444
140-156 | 8.243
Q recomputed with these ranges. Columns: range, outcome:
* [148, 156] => 8.11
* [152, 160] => 8.19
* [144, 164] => 8.1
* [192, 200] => 8.12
